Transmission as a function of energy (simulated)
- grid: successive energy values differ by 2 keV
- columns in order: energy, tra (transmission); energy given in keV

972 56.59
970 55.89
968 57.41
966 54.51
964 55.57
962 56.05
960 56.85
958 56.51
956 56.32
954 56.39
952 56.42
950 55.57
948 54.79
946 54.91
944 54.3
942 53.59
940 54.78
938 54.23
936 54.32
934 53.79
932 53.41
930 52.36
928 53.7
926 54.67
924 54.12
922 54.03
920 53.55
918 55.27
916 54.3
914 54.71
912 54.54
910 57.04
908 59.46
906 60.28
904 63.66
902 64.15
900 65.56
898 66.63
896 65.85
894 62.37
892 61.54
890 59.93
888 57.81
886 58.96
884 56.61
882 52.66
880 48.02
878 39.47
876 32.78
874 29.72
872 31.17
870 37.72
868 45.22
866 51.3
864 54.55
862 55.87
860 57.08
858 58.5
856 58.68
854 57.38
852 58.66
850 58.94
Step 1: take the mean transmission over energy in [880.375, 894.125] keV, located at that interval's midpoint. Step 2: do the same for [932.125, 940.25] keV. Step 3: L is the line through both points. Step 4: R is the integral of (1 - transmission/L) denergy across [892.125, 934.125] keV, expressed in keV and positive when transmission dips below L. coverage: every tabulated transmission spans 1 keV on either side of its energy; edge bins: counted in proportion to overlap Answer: -1.5 keV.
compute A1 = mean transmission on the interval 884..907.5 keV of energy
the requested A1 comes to 62.1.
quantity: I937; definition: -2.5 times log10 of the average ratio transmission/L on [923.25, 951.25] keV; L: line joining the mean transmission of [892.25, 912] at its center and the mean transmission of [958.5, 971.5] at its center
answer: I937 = 0.089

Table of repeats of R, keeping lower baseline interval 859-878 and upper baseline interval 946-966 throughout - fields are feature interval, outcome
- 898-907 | -2.9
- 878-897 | -4.4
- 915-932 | -0.9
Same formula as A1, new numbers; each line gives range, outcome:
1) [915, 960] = 54.7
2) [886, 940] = 57.7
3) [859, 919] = 53.8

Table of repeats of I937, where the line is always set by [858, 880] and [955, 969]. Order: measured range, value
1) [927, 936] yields -0.02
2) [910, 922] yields -0.09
